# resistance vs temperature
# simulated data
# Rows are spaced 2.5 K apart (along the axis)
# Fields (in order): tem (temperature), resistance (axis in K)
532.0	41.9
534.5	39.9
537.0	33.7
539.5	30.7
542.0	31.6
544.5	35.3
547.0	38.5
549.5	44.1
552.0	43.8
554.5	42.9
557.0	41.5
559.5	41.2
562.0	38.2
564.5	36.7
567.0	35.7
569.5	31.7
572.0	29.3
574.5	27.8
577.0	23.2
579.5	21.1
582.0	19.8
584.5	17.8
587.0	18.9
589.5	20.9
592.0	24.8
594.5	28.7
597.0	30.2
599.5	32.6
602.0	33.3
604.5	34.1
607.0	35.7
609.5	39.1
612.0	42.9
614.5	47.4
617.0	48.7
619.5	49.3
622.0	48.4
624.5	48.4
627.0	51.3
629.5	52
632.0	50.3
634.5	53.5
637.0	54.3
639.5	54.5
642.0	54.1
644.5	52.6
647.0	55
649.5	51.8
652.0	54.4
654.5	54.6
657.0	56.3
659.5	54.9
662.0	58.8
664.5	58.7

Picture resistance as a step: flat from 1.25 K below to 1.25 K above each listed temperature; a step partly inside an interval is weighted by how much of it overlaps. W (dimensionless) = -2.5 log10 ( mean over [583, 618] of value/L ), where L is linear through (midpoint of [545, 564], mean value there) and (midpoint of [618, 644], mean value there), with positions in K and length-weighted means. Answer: 0.42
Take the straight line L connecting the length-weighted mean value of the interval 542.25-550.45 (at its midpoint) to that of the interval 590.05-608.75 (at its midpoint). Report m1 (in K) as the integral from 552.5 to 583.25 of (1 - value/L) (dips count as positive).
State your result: 2.49 K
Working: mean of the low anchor 38.2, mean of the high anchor 31.2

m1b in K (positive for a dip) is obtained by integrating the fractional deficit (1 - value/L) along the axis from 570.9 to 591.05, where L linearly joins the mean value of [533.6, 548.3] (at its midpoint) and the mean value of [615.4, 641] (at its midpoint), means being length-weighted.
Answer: 9.5 K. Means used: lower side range 34.9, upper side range 51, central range 22.3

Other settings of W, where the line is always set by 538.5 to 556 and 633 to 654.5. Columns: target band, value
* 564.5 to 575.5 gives 0.298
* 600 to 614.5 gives 0.262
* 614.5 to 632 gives 0.020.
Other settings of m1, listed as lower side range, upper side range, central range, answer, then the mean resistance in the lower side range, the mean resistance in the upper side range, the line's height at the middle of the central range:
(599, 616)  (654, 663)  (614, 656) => -3.7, 38.3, 56.2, 47.9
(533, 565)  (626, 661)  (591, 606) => 5.0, 38.4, 53.6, 46.4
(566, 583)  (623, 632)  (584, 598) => 4.4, 26.9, 50.5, 34.3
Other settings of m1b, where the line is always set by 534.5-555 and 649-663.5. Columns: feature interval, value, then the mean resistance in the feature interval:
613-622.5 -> 0.17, 48.3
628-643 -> -0.29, 53.1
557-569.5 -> 0.85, 37.7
